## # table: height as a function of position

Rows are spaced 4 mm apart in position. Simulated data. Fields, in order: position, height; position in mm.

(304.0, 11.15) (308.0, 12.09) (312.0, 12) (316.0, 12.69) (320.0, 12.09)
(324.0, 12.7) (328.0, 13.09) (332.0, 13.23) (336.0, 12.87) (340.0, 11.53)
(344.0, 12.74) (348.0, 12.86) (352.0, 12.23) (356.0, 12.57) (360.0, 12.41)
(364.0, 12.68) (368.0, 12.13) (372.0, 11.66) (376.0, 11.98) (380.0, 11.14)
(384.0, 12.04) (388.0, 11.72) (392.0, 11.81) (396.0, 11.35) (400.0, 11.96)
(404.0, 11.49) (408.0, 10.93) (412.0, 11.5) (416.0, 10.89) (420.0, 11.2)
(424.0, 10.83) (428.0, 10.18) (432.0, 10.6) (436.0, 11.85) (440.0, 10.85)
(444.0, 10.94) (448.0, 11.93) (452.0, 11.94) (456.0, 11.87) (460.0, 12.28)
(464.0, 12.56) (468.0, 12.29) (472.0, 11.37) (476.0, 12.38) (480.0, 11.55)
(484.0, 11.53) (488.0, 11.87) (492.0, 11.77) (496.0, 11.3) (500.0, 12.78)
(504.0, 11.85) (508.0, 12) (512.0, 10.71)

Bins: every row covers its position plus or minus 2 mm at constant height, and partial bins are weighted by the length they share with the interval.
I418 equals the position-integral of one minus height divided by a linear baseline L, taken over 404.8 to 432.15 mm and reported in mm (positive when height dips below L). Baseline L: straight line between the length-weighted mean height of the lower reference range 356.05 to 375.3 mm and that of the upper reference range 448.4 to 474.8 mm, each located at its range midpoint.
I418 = 2.7 mm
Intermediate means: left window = 12.2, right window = 12.1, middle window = 10.9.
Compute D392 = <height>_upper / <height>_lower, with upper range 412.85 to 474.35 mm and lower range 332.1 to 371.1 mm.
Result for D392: 0.9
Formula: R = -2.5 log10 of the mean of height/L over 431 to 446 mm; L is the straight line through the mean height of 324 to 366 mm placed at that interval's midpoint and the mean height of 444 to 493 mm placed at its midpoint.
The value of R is 0.093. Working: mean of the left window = 12.6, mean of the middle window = 11.1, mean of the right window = 11.9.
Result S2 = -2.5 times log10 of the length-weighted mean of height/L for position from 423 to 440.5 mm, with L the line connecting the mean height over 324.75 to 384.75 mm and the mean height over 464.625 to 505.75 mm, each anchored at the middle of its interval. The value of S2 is 0.12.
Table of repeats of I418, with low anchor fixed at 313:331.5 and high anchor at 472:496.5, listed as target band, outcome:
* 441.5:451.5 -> 0.4 mm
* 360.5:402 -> 1.5 mm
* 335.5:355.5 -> 0.2 mm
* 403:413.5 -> 0.8 mm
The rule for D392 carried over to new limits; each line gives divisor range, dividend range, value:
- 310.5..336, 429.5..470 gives 0.92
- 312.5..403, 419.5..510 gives 0.95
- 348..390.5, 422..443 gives 0.90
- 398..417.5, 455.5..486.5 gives 1.05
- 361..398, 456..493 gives 1.01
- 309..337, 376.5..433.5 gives 0.89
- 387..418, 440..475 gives 1.04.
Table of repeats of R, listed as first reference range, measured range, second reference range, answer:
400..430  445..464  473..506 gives -0.05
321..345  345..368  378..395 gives -0.03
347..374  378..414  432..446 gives 0.02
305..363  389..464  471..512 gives 0.06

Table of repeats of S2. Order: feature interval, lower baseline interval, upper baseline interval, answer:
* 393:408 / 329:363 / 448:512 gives 0.071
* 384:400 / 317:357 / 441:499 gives 0.050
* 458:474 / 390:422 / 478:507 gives -0.040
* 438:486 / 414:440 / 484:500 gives -0.039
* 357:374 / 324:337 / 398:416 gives 0.004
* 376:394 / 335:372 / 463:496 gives 0.050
